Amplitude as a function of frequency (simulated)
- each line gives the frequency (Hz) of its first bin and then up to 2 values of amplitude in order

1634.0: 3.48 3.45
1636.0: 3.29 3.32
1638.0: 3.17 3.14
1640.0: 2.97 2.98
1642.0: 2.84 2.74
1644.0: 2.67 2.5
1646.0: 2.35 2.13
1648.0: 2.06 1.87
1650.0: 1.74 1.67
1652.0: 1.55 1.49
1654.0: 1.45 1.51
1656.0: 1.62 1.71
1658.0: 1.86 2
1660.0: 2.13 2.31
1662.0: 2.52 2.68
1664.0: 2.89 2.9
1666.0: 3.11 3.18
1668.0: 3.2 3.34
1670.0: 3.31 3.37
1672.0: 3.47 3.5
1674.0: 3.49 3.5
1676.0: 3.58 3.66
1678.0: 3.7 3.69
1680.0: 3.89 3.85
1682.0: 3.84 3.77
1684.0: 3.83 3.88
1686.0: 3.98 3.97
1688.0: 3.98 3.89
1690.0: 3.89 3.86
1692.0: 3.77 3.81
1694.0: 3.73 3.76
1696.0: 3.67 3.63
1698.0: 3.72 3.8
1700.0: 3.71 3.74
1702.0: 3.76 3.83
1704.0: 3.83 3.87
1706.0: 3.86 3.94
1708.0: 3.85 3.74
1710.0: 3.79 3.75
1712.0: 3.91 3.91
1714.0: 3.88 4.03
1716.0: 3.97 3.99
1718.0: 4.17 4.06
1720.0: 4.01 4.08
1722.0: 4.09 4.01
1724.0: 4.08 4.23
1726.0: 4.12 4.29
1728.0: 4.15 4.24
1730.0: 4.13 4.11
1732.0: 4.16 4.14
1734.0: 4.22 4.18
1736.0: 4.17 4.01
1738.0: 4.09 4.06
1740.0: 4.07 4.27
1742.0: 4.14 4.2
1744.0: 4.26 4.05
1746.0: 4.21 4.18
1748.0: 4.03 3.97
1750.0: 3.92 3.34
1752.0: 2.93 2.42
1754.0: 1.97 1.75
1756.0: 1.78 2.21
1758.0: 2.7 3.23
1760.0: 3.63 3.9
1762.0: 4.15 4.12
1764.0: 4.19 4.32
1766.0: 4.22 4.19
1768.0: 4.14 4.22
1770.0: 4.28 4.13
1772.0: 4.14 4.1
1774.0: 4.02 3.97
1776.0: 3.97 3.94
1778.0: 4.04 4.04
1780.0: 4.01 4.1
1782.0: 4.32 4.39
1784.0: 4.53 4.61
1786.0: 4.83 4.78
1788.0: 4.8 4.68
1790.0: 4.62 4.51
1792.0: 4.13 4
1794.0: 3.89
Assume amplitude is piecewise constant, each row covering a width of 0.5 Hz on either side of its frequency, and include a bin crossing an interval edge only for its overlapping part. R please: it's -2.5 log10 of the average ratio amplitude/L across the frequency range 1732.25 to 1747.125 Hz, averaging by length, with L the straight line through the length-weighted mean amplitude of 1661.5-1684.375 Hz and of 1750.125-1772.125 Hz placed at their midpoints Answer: -0.20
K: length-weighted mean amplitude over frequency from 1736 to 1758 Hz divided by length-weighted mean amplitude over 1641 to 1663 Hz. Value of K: 1.7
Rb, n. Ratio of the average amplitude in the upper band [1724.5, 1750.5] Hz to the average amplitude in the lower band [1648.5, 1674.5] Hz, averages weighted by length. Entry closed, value 1.68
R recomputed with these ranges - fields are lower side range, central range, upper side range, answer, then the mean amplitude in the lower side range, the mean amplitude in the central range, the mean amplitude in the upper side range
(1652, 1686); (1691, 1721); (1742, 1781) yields -0.177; 2.97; 3.85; 3.72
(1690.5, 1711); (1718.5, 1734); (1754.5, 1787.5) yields -0.082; 3.78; 4.13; 3.91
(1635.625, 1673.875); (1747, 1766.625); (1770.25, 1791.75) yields 0.192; 2.55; 3.33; 4.31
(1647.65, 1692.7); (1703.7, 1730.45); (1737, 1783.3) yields -0.173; 2.99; 4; 3.79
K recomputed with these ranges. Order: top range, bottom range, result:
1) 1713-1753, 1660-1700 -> 1.15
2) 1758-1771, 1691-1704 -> 1.07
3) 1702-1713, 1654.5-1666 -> 1.72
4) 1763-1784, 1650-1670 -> 1.82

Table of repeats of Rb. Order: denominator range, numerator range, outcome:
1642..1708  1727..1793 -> 1.26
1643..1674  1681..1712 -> 1.57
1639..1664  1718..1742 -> 1.90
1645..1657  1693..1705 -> 2.09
